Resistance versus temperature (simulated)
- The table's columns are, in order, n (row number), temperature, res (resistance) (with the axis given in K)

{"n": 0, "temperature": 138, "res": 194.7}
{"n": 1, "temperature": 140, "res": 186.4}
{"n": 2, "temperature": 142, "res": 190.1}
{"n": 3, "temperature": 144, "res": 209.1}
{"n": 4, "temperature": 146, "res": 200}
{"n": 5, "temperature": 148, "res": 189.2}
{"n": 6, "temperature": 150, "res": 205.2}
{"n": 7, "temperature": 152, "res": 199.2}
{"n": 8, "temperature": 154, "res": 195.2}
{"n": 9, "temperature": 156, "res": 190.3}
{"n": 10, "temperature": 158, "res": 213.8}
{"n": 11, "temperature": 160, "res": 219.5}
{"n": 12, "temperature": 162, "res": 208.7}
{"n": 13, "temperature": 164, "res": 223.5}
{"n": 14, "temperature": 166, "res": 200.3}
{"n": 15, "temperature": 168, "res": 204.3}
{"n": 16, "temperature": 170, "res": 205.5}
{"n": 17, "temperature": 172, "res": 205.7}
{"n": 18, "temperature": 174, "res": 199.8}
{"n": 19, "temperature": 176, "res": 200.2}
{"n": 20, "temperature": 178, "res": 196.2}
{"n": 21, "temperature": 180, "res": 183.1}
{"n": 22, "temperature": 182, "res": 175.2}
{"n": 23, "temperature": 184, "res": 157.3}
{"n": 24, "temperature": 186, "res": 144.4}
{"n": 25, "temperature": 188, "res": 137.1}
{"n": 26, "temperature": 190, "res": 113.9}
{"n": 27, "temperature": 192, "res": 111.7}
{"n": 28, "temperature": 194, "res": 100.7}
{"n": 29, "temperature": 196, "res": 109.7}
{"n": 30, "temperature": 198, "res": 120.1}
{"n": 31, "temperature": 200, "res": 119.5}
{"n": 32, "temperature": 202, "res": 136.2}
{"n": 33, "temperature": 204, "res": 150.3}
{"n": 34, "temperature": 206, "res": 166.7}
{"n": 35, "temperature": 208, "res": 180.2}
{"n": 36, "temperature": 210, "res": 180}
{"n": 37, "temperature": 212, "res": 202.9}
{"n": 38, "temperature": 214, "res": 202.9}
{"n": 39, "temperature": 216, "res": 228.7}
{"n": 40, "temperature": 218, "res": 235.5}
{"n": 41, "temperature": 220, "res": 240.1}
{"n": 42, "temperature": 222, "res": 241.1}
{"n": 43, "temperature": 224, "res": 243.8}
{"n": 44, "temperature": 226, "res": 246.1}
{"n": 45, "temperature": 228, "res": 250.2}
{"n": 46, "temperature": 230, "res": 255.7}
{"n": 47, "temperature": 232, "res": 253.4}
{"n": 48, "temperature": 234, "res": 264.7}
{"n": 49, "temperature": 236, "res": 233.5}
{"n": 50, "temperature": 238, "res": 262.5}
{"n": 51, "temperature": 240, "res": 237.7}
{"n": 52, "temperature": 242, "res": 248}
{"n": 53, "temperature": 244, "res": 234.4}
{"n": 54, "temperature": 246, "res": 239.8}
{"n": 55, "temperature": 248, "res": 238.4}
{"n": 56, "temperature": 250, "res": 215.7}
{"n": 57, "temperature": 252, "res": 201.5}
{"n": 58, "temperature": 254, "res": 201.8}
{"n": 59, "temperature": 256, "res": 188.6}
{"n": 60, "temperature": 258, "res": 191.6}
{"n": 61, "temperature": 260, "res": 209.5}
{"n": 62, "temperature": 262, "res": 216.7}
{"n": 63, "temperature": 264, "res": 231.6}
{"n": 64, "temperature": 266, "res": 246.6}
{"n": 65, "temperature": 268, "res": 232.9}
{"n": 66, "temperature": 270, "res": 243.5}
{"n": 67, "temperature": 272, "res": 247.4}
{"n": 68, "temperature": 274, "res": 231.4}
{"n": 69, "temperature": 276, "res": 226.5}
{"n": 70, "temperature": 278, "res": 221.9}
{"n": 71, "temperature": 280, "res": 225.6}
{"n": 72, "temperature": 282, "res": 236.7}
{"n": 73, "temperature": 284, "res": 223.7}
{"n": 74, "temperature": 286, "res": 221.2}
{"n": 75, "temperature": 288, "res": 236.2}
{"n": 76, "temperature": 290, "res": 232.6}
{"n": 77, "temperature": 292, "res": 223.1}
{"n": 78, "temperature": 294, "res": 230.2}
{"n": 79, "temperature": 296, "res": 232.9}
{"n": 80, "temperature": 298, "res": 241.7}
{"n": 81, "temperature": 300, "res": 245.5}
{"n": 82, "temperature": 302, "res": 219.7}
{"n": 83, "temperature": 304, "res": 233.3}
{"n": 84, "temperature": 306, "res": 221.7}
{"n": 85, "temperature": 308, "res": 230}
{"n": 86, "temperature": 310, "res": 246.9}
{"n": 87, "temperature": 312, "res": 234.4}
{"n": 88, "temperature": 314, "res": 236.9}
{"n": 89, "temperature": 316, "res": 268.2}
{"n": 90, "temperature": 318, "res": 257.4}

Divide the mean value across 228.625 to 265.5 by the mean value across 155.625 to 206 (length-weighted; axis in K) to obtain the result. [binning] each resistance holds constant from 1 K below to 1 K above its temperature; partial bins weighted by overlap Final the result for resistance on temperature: 1.4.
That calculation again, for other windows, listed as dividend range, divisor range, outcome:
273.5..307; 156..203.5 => 1.36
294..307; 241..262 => 1.07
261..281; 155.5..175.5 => 1.12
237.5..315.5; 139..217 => 1.28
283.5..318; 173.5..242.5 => 1.22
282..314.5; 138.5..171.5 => 1.15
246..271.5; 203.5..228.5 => 1.03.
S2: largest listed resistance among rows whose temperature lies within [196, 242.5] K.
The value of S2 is 264.7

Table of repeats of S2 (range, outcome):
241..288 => 248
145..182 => 223.5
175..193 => 200.2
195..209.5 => 180.2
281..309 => 245.5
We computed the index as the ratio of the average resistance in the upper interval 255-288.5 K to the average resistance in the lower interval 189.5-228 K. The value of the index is 1.27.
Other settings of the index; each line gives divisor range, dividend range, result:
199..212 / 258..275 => 1.45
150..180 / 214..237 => 1.19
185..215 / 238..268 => 1.54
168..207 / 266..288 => 1.49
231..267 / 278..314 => 1.01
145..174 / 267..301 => 1.14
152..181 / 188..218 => 0.76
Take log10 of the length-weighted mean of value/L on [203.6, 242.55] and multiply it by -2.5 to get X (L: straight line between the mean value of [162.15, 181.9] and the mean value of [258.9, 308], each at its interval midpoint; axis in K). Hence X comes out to -0.06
